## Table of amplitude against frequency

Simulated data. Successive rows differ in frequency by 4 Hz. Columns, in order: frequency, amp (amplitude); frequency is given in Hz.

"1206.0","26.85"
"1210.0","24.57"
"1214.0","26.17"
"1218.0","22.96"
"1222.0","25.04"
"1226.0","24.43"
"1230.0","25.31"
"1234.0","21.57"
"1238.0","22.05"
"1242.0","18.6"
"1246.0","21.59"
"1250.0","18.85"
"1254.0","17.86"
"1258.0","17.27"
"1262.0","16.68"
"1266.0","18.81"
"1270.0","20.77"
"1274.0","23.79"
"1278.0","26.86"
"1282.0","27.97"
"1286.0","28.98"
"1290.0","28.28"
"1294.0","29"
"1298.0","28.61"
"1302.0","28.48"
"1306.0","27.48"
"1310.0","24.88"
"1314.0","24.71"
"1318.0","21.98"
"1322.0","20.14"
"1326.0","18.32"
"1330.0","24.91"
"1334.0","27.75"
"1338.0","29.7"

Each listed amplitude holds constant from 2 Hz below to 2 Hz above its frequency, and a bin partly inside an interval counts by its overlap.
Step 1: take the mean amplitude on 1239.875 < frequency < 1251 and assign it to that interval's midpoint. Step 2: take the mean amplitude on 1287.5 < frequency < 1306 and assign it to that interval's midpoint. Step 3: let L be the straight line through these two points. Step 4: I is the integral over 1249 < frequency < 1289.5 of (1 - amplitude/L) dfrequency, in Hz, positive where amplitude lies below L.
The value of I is 3.3 Hz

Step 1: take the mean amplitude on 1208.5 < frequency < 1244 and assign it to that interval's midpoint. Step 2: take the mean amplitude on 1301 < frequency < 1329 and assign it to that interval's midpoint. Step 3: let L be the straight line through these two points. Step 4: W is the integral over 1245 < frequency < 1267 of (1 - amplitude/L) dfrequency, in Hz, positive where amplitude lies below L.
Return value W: 4.78 Hz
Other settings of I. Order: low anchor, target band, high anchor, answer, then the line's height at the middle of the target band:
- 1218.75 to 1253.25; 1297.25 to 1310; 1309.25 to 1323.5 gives -2.75 Hz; 22.7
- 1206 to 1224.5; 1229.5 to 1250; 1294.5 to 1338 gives 3.02 Hz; 25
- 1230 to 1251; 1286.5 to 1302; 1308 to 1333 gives -4.53 Hz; 22.2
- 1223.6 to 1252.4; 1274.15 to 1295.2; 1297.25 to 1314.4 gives -2.07 Hz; 25.3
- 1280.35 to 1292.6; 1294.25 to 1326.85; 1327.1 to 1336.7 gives 2.81 Hz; 27.1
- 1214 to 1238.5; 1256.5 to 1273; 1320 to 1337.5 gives 3.44 Hz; 23.7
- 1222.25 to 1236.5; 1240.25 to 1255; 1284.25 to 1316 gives 3.26 Hz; 24.8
